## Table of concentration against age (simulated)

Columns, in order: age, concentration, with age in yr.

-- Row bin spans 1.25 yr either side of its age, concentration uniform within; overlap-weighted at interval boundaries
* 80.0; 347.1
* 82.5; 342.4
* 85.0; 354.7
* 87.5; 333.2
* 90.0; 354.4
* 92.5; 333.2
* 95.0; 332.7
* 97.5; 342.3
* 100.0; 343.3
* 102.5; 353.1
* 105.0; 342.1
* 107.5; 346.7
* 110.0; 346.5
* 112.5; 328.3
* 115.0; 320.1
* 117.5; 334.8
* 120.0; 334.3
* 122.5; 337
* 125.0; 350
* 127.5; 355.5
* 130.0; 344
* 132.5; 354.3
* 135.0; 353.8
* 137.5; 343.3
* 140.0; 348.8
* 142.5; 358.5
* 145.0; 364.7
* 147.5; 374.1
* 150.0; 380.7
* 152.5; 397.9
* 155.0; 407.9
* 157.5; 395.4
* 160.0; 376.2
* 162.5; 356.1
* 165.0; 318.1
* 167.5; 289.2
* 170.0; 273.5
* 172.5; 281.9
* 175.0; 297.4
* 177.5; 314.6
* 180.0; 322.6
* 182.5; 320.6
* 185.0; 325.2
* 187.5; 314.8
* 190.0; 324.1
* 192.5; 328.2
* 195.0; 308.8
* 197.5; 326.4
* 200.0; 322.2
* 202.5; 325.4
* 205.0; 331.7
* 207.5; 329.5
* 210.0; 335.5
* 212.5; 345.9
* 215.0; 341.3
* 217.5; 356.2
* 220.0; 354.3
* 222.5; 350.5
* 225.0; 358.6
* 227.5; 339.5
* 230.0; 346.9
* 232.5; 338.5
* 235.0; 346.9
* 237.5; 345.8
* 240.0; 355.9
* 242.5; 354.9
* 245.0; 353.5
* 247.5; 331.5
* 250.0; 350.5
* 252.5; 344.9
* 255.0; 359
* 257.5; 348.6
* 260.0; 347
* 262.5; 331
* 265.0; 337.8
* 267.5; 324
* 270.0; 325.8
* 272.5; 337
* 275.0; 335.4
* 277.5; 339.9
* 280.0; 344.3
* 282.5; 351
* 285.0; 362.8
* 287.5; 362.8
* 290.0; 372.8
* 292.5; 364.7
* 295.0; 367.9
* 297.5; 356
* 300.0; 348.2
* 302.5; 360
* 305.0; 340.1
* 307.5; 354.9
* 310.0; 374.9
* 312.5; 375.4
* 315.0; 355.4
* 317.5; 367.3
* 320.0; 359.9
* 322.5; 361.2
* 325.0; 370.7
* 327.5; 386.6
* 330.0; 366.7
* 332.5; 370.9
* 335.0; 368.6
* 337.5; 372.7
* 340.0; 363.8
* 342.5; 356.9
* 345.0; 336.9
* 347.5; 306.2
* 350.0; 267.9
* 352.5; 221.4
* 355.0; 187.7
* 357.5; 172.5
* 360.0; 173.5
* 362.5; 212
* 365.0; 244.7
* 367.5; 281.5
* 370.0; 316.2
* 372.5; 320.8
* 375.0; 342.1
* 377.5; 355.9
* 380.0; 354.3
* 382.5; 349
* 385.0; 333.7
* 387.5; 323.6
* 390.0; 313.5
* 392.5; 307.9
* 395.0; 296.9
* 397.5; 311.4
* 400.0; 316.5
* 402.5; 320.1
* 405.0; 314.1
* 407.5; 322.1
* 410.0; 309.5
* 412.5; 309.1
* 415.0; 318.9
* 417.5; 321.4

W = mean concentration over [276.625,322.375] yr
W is 359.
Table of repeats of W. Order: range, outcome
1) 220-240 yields 348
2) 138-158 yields 377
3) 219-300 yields 348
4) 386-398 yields 311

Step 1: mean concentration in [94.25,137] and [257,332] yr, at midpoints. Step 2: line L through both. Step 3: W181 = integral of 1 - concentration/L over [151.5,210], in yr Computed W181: 2.9 yr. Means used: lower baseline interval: 342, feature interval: 330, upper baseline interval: 355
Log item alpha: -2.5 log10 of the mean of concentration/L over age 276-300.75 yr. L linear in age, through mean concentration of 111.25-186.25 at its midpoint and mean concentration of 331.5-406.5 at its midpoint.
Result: -0.13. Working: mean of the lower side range 342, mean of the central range 357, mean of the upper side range 304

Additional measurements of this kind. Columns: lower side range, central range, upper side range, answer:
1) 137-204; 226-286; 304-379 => -0.051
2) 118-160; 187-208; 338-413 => 0.075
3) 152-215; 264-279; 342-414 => -0.064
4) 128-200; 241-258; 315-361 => -0.063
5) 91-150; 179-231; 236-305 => 0.044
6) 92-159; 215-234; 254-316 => 0.010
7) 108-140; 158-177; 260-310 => 0.090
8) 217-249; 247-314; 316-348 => 0.015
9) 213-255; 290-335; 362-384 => -0.114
